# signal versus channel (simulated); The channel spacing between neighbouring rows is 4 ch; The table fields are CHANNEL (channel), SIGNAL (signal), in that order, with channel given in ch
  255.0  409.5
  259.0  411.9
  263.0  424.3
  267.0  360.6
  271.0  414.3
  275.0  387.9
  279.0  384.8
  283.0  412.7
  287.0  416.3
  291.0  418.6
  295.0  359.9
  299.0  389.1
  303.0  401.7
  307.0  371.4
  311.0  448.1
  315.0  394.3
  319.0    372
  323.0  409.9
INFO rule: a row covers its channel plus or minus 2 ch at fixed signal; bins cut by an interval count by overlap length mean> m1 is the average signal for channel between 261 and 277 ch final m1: 397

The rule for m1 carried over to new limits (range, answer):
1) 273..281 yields 386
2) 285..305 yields 397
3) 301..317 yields 404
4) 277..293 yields 408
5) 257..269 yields 399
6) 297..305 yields 395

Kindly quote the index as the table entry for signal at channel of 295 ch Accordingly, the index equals 359.9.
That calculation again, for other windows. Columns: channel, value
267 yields 360.6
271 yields 414.3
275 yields 387.9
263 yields 424.3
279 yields 384.8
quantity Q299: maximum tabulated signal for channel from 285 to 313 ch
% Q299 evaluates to 448.1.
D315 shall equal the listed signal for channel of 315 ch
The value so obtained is 394.3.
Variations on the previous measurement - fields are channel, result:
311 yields 448.1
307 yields 371.4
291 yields 418.6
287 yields 416.3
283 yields 412.7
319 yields 372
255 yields 409.5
